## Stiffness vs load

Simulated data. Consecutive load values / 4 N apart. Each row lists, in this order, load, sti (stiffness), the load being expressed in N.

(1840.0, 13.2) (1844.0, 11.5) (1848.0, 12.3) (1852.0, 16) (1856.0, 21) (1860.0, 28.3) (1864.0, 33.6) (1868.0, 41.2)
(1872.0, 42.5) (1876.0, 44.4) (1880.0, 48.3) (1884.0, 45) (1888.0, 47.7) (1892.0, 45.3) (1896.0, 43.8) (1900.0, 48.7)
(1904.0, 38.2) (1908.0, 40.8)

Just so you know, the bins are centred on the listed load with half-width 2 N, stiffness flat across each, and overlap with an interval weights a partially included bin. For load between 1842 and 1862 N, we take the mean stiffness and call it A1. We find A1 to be 17.8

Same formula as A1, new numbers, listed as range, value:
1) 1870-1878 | 43.5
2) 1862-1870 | 37.4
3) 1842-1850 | 11.9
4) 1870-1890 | 45.6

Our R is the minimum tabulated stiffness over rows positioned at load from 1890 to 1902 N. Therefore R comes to 43.8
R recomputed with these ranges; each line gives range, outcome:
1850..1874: 16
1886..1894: 45.3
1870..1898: 42.5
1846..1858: 12.3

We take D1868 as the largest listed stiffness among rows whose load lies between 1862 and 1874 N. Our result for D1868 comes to 42.5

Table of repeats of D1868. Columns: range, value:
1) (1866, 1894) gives 48.3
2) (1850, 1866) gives 33.6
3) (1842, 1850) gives 12.3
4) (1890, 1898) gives 45.3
